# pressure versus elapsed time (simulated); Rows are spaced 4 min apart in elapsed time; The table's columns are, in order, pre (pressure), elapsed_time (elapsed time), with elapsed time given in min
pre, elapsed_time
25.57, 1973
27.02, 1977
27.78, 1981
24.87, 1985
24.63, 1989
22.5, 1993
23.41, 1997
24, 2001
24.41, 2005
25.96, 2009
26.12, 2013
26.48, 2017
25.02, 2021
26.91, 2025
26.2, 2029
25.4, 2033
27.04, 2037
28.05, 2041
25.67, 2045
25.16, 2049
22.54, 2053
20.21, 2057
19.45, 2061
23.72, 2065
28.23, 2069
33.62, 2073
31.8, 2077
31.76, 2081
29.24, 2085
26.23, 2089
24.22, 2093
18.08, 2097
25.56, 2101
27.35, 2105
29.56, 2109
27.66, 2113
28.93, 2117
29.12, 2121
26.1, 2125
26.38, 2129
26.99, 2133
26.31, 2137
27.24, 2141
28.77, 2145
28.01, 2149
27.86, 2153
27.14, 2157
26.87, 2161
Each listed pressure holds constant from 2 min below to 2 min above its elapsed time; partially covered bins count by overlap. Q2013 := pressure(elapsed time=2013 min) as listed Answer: 26.12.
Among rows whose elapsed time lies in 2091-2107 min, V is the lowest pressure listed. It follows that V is 18.08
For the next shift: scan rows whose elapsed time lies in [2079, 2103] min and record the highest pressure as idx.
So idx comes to 31.76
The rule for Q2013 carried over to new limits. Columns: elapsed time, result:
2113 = 27.66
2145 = 28.77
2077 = 31.8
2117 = 28.93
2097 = 18.08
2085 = 29.24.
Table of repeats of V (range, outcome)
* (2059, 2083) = 19.45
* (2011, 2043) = 25.02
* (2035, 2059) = 20.21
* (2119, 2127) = 26.1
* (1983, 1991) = 24.63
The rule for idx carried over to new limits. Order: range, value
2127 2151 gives 28.77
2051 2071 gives 28.23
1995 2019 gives 26.48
